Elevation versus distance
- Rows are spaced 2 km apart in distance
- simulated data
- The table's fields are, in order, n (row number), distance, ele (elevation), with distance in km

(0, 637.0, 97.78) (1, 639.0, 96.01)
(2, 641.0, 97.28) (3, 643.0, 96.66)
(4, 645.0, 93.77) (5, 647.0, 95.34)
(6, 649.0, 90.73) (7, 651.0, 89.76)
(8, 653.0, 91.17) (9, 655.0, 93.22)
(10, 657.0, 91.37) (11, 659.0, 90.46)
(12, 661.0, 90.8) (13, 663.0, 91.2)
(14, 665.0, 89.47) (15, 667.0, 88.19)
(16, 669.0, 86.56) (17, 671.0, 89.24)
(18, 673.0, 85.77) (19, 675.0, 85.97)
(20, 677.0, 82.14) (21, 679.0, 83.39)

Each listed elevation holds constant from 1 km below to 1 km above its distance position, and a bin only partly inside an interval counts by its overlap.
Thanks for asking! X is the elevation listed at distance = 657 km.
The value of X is 91.37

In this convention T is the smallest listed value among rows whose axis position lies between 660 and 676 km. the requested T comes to 85.77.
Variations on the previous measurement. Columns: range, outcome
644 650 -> 90.73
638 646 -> 93.77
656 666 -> 89.47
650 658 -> 89.76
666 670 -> 86.56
